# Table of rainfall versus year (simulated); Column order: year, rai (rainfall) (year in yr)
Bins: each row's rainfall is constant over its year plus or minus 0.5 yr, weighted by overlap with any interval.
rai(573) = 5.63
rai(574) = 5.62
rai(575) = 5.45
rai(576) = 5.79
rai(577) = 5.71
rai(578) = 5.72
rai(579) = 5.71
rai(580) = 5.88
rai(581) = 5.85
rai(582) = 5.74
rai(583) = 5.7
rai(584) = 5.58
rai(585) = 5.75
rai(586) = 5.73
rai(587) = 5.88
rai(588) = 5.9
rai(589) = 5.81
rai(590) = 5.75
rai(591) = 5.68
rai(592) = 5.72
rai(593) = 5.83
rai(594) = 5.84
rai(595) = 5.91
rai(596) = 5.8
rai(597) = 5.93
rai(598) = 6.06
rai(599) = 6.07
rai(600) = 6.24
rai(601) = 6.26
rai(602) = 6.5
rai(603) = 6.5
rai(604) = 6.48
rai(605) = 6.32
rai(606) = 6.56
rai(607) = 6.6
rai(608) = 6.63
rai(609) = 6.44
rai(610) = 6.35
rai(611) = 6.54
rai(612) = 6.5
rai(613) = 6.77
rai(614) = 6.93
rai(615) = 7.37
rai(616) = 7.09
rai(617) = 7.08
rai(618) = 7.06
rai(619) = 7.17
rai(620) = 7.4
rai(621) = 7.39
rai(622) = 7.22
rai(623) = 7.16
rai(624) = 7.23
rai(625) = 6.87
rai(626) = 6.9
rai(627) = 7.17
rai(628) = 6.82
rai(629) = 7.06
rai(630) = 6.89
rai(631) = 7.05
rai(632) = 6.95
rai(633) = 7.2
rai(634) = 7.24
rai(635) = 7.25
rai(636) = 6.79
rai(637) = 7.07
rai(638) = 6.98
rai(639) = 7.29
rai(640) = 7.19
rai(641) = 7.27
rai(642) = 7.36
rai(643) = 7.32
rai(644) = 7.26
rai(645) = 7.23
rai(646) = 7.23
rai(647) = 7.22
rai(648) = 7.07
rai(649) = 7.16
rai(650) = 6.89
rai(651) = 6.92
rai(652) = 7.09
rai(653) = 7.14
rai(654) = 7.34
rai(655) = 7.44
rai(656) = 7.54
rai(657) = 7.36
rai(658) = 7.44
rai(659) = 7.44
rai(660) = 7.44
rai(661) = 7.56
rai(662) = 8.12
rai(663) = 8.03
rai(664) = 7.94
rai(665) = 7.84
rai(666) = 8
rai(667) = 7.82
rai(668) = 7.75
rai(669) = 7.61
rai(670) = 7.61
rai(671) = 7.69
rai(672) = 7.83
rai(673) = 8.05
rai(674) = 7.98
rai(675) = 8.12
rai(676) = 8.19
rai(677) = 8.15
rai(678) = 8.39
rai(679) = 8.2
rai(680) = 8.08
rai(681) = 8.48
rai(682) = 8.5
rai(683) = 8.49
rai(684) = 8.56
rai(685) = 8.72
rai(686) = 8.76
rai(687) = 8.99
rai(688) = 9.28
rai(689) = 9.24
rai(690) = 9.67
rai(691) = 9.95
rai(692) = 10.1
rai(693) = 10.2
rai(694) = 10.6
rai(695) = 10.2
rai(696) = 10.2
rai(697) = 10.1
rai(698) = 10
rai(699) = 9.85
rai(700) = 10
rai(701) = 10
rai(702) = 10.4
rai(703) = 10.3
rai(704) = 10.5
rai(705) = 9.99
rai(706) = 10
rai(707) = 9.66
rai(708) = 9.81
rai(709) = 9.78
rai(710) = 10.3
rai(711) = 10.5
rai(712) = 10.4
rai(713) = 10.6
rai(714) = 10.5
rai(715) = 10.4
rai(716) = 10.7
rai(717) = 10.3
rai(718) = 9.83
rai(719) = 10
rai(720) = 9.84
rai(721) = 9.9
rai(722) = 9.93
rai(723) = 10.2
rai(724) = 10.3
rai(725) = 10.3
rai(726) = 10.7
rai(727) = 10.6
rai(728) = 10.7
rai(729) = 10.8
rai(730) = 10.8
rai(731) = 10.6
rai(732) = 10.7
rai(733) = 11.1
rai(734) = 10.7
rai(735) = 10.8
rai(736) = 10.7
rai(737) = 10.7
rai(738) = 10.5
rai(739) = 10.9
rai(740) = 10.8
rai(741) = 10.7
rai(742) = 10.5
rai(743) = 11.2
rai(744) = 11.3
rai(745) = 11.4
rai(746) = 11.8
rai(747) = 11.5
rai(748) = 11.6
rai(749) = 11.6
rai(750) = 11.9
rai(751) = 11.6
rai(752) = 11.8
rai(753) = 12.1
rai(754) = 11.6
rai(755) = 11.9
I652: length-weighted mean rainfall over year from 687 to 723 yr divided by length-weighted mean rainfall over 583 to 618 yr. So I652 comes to 1.6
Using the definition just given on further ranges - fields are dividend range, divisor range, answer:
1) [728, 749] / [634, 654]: 1.53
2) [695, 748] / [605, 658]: 1.48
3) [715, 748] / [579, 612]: 1.76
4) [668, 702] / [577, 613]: 1.48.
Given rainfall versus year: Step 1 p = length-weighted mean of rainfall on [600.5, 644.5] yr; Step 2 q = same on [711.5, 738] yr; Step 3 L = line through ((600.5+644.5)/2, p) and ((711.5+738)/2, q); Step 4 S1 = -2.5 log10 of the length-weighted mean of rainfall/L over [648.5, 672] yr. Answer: 0.10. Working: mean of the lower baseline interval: 6.94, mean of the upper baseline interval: 10.5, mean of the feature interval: 7.54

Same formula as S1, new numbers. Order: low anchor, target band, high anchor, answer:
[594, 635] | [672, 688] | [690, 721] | 0.100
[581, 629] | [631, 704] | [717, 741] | 0.042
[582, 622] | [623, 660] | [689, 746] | 0.080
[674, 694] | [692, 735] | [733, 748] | -0.036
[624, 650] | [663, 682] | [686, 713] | 0.097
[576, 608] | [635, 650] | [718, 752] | 0.075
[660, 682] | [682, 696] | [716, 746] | -0.079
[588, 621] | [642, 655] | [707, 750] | 0.106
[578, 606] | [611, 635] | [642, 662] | -0.066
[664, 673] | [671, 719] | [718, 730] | -0.058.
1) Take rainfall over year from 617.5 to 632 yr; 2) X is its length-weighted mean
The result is 7.09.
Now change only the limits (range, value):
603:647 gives 6.99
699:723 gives 10.2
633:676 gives 7.46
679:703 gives 9.48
